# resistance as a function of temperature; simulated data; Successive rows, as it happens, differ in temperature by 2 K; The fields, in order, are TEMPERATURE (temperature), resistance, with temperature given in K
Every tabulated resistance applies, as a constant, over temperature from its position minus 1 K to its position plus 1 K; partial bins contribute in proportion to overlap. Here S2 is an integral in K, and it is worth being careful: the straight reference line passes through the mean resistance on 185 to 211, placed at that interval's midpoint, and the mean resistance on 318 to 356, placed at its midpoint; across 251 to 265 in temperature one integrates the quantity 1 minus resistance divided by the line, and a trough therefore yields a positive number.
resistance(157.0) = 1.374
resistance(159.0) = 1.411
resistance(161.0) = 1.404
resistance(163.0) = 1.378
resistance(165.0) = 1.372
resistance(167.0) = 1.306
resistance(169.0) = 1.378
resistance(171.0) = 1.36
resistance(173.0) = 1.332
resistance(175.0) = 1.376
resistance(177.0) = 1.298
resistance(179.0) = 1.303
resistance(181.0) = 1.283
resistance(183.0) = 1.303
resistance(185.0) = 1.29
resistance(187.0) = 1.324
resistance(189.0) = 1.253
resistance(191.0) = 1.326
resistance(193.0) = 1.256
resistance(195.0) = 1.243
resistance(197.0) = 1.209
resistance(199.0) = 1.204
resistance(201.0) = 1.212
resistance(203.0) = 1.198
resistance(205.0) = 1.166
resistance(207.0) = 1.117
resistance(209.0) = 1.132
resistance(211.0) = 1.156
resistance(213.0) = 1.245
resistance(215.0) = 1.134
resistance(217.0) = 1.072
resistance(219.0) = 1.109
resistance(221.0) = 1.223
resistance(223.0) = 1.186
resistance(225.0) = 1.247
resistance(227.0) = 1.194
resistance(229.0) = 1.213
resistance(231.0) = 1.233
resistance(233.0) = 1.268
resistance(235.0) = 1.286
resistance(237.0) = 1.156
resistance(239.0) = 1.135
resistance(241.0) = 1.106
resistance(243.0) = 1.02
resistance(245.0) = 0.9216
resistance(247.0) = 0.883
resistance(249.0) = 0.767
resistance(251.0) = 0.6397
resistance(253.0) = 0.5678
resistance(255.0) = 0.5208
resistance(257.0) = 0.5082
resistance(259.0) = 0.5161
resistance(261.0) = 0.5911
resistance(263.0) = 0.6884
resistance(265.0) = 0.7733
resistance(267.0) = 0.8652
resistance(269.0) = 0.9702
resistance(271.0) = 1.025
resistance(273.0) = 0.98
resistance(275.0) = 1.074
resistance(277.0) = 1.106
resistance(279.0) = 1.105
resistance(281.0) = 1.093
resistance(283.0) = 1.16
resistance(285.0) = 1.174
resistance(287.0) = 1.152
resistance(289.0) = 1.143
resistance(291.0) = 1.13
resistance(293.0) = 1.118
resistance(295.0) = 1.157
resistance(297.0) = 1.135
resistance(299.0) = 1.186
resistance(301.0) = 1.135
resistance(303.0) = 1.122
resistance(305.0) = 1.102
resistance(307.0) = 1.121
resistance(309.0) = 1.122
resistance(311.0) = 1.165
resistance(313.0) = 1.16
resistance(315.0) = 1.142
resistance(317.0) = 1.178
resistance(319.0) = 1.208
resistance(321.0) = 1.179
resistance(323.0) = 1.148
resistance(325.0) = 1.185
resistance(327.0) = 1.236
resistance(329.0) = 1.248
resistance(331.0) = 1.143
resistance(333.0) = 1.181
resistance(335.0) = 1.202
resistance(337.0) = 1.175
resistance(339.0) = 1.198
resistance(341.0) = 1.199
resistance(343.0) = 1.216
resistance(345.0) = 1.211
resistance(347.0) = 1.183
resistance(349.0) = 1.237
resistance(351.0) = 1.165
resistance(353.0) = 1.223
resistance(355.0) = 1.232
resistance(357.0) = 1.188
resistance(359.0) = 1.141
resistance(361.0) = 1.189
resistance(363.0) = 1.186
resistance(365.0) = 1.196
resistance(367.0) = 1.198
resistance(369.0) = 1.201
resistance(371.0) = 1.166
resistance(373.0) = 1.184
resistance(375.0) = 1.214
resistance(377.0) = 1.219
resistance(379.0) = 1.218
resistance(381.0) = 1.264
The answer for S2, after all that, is 7.23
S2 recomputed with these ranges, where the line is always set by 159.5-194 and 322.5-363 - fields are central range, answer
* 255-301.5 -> 9.9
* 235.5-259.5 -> 8.4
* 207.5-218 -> 1.2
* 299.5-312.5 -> 1.0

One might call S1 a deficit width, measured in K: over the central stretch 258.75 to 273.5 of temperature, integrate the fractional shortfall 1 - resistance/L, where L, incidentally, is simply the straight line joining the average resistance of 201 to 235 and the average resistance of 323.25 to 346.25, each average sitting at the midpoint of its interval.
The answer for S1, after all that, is 4.7 K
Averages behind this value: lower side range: 1.18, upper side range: 1.2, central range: 0.81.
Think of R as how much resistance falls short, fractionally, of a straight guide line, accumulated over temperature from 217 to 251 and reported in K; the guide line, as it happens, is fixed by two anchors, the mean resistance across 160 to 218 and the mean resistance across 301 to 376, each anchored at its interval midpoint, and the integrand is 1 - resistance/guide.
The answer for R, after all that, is 3.7 K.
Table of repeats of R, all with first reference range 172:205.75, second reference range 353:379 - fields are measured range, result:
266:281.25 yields 2.6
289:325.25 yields 2.1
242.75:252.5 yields 3.3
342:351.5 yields 0.0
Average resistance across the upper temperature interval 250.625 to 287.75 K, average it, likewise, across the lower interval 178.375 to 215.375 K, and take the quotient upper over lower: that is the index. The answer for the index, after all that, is 0.71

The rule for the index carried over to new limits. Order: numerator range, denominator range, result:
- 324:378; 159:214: 0.94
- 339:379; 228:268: 1.36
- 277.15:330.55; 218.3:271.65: 1.22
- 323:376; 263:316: 1.10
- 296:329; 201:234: 0.98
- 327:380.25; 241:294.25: 1.32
